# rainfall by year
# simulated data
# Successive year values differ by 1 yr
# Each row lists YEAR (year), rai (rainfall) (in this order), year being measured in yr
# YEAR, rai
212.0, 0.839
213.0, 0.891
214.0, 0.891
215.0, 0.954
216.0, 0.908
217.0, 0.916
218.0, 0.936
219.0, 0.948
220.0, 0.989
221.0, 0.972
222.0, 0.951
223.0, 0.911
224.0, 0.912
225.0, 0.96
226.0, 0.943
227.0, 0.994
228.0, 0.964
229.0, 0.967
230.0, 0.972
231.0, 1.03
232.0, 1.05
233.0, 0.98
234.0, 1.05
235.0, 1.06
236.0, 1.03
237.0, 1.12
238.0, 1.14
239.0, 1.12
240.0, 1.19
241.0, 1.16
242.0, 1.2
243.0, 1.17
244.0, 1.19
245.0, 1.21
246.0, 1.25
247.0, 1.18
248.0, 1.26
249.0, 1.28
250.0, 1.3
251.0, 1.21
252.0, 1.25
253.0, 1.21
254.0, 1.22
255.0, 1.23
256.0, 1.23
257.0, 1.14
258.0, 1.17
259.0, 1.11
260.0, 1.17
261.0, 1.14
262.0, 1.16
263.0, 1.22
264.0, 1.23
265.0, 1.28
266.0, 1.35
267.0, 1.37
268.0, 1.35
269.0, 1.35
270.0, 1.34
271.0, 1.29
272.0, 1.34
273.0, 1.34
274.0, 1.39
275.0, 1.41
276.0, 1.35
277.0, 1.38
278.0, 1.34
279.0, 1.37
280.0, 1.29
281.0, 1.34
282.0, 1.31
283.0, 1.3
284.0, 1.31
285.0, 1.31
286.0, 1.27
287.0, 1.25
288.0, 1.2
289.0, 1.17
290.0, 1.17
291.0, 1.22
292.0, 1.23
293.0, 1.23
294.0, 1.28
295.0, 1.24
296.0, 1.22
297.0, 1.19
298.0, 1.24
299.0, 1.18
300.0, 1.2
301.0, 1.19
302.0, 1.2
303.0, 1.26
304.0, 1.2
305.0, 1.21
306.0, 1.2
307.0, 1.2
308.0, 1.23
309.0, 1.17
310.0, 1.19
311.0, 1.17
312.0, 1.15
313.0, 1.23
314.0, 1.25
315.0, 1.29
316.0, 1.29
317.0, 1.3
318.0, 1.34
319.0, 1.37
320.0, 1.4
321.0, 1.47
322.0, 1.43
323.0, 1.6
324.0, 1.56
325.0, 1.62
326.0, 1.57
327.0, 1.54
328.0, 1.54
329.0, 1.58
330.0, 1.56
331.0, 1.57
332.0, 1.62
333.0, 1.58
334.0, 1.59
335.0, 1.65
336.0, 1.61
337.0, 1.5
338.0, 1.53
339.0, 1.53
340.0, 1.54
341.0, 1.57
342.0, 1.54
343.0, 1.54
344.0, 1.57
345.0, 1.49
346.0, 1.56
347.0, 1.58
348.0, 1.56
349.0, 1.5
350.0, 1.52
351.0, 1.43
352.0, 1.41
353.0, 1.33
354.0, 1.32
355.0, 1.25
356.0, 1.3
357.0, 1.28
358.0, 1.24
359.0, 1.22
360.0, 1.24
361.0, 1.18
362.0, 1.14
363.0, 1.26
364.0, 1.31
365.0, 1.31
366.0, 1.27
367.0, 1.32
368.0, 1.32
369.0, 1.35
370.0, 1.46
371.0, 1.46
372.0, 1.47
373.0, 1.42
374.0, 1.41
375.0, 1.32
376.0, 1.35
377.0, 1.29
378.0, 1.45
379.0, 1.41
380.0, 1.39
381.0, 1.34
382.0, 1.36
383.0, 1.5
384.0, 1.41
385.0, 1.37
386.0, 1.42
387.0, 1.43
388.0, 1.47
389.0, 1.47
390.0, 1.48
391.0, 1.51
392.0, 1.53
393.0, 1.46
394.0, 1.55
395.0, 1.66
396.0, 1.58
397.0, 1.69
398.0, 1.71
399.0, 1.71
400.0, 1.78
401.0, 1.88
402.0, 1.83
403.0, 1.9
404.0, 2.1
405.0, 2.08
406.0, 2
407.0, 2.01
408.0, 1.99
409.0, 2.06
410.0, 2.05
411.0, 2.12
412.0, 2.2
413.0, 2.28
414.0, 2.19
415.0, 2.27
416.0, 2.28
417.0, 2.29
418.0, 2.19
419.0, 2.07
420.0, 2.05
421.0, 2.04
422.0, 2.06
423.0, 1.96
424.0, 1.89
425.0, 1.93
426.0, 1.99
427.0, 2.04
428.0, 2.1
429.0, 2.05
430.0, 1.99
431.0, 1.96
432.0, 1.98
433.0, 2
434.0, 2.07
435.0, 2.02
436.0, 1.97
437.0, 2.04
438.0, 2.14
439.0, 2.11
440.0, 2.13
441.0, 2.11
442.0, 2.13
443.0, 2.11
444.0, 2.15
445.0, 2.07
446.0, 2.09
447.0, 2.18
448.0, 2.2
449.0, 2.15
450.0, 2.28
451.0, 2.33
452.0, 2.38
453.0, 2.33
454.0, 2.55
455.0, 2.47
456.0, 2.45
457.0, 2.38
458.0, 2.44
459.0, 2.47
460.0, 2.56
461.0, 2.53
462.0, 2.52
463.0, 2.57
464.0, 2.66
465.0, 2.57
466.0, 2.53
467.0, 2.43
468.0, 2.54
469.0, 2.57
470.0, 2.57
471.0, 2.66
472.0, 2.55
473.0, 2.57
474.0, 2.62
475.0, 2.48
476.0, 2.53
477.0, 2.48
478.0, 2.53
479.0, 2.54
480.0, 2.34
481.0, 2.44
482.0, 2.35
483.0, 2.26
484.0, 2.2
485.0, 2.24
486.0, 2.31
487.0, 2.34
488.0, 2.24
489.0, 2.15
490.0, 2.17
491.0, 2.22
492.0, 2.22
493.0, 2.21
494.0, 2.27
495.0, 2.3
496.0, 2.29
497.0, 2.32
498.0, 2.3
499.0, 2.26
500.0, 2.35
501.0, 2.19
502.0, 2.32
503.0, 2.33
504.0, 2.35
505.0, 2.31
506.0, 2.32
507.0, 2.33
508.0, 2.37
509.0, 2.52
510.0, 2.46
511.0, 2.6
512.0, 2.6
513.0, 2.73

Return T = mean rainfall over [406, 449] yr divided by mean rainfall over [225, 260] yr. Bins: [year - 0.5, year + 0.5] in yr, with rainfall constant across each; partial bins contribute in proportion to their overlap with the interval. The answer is 1.84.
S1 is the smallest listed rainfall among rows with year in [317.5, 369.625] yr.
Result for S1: 1.14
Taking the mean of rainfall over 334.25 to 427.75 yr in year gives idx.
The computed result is 1.62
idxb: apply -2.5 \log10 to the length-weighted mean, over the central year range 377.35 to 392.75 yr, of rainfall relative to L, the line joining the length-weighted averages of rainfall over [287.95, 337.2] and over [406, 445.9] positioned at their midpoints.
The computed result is 0.25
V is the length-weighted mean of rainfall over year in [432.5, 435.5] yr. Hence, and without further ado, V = 2.03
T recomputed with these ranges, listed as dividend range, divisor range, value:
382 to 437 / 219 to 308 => 1.58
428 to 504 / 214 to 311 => 1.96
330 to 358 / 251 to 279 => 1.17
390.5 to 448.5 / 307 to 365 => 1.41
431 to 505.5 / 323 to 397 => 1.60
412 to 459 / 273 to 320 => 1.71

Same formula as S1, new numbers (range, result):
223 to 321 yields 0.911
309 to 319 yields 1.15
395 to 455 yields 1.58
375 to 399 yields 1.29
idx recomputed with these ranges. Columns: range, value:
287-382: 1.37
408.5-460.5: 2.16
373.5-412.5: 1.65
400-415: 2.05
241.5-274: 1.24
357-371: 1.29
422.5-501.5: 2.29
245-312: 1.25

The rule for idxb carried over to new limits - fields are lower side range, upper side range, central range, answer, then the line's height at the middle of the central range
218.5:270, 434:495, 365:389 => 0.32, 1.86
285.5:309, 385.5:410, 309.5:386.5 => 0.04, 1.47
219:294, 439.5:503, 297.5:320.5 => 0.19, 1.48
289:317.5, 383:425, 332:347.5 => -0.08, 1.45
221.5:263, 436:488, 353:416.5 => 0.23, 1.93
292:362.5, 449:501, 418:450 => 0.03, 2.12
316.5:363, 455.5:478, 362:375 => 0.25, 1.7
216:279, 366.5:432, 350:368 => 0.23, 1.59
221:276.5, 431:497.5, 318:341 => 0.04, 1.6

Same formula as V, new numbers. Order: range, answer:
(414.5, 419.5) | 2.22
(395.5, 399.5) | 1.67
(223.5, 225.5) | 0.936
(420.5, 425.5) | 1.98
